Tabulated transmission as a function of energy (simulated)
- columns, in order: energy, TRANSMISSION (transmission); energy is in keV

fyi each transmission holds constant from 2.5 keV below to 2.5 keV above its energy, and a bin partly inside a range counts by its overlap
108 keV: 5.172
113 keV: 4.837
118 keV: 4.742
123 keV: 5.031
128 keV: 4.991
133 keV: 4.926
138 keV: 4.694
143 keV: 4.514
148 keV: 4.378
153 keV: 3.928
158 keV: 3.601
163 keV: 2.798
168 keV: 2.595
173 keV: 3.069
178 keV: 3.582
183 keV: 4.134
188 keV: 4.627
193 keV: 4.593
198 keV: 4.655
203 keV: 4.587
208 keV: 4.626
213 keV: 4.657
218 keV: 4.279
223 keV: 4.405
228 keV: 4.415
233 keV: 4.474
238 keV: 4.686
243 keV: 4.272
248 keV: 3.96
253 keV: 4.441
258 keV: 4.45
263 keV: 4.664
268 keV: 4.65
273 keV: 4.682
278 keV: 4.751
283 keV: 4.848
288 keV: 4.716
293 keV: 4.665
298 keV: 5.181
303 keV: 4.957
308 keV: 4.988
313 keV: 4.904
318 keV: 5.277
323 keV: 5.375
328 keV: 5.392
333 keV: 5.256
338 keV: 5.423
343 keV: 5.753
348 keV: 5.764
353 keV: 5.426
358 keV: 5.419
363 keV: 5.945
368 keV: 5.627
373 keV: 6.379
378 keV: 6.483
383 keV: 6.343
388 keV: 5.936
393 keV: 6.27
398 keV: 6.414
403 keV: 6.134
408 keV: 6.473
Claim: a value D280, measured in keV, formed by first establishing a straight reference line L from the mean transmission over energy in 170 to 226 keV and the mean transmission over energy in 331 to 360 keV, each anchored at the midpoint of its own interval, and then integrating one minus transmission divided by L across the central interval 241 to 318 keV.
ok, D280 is 4.14 keV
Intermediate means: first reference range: 4.28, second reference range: 5.51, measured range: 4.7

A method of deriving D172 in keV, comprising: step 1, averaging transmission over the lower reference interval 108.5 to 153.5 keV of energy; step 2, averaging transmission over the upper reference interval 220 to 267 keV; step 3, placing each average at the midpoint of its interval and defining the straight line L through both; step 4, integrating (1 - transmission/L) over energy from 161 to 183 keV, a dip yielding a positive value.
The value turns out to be 7.0 keV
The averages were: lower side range 4.73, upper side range 4.42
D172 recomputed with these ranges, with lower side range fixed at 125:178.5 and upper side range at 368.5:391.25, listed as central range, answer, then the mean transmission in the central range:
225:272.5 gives 4.4 keV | 4.46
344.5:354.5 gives 0.5 keV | 5.63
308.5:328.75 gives 1.5 keV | 5.2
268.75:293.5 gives 2.4 keV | 4.73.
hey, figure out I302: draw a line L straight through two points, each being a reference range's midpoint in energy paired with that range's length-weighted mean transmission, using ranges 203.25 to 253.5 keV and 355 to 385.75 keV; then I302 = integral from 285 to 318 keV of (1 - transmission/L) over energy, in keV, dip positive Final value 2.01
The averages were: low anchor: 4.43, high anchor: 6.02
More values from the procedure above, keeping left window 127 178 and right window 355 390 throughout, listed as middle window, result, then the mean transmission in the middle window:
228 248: 1.3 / 4.4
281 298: 1.3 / 4.8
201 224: -0.2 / 4.52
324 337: 0.6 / 5.34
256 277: 1.6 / 4.63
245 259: 1.7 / 4.27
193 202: -0.6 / 4.63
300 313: 1.0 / 4.97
